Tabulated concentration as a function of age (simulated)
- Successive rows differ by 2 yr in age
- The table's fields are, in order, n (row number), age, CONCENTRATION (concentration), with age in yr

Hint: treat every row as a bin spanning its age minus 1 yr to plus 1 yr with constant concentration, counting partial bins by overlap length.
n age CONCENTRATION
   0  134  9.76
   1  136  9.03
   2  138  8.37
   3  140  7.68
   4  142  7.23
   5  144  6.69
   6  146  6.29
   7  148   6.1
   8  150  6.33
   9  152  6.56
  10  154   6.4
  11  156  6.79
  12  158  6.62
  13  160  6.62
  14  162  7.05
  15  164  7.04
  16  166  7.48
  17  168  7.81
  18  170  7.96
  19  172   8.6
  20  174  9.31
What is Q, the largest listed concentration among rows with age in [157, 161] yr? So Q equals 6.62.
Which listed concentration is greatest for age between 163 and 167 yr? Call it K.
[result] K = 7.48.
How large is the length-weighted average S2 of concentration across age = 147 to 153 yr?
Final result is 6.33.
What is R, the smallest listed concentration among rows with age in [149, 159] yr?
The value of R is 6.33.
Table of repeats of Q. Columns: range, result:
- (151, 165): 7.05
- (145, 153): 6.56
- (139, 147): 7.68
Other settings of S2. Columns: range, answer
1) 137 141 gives 8.02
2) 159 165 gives 6.9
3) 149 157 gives 6.52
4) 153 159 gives 6.6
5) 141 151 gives 6.53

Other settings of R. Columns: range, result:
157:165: 6.62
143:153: 6.1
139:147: 6.29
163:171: 7.04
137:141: 7.68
